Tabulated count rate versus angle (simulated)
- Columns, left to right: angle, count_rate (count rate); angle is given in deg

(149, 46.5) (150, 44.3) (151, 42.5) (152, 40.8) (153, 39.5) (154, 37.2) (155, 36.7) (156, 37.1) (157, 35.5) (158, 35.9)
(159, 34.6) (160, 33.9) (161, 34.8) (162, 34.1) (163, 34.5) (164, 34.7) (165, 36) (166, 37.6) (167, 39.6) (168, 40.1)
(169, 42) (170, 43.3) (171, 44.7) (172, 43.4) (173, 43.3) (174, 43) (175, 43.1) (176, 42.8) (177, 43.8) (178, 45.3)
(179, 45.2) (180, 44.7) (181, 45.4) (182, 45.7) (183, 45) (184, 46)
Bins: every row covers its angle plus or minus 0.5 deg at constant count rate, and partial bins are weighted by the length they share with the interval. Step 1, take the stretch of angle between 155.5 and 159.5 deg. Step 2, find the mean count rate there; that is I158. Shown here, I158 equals 35.8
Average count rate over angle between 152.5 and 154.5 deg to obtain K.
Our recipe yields 38.4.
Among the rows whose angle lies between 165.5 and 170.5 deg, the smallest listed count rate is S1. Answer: 37.6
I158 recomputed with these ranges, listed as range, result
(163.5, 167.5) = 37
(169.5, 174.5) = 43.5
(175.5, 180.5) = 44.4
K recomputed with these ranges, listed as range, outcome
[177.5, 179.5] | 45.2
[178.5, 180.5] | 45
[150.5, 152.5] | 41.6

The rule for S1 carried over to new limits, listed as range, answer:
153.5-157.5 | 35.5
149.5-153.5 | 39.5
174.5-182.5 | 42.8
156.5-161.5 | 33.9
